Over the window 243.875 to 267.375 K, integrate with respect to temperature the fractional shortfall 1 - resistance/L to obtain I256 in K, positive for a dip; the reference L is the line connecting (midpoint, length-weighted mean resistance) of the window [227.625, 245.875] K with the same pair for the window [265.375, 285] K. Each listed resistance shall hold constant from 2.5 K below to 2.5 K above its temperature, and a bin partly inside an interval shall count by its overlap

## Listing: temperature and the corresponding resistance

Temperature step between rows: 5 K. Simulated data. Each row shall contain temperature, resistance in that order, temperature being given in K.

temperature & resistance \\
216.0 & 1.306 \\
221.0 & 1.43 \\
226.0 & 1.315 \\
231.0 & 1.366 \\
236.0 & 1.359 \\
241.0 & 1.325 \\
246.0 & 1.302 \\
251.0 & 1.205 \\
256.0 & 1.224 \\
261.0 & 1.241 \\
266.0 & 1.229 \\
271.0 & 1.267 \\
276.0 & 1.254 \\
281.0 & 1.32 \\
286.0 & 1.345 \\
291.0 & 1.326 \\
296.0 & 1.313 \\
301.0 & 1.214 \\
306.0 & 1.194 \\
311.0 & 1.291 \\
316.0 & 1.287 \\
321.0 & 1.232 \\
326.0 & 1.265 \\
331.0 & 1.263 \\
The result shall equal 1.3 K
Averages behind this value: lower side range 1.34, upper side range 1.28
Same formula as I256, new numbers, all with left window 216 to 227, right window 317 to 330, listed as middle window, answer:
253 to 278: 1.43 K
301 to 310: 0.41 K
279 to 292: -0.36 K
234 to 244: 0.05 K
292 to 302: 0.02 K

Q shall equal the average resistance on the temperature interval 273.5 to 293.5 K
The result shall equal 1.31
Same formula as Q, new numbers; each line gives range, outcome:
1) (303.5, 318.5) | 1.26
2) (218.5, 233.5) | 1.37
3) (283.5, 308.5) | 1.28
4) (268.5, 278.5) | 1.26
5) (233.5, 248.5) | 1.33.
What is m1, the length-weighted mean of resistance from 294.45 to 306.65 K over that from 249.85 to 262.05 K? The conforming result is 1.0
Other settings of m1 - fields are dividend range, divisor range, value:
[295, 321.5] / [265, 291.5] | 0.97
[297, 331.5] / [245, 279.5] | 1.00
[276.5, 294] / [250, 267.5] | 1.08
